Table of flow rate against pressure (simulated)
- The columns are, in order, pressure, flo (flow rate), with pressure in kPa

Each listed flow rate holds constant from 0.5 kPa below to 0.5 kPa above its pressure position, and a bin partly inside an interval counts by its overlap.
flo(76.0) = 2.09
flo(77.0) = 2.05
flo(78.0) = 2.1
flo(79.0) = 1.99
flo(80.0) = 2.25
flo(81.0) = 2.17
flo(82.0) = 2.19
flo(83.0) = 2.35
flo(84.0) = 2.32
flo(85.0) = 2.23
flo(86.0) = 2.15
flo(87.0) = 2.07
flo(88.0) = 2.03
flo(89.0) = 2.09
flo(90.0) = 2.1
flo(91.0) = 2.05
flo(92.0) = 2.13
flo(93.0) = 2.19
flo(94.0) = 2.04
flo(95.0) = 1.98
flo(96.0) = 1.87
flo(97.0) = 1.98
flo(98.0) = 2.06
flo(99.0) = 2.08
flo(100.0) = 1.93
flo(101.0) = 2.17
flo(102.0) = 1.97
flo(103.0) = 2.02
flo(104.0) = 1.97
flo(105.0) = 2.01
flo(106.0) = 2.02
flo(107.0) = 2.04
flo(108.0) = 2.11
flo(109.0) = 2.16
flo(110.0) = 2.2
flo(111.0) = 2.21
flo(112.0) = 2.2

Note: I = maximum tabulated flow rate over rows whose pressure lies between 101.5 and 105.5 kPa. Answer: 2.02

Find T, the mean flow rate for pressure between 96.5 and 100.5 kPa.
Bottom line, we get 2.01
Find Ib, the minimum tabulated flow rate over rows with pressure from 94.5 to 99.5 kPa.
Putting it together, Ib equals 1.87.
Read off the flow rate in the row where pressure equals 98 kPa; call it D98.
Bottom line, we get 2.06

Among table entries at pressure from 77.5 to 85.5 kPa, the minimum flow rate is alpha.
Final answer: 1.99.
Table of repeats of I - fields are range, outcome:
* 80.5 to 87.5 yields 2.35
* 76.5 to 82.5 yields 2.25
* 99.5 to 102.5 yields 2.17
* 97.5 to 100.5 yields 2.08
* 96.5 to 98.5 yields 2.06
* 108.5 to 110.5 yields 2.2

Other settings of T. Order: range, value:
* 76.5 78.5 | 2.08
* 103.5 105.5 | 1.99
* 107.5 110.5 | 2.16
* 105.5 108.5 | 2.06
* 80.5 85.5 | 2.25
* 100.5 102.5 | 2.07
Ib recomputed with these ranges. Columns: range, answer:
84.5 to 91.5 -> 2.03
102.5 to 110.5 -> 1.97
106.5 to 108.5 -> 2.04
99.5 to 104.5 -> 1.93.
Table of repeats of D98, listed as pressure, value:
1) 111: 2.21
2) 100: 1.93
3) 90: 2.1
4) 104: 1.97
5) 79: 1.99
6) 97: 1.98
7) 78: 2.1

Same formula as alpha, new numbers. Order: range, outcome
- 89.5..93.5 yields 2.05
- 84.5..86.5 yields 2.15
